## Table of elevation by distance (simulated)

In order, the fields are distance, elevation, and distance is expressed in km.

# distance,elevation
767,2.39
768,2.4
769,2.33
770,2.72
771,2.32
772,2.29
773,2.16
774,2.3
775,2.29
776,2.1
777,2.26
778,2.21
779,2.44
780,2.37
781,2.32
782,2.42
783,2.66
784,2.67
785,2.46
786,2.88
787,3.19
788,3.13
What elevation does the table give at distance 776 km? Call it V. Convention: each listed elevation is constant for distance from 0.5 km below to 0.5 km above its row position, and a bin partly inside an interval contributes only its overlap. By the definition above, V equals 2.1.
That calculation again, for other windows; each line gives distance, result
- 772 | 2.29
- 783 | 2.66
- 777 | 2.26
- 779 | 2.44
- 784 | 2.67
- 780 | 2.37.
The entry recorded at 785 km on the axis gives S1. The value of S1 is 2.46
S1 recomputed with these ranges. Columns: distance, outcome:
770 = 2.72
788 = 3.13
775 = 2.29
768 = 2.4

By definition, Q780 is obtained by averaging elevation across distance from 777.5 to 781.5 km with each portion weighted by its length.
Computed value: 2.33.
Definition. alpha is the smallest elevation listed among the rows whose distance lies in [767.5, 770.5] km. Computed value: 2.33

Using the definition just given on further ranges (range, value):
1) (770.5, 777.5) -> 2.1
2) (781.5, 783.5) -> 2.42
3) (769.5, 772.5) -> 2.29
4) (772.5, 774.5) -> 2.16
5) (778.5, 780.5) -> 2.37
